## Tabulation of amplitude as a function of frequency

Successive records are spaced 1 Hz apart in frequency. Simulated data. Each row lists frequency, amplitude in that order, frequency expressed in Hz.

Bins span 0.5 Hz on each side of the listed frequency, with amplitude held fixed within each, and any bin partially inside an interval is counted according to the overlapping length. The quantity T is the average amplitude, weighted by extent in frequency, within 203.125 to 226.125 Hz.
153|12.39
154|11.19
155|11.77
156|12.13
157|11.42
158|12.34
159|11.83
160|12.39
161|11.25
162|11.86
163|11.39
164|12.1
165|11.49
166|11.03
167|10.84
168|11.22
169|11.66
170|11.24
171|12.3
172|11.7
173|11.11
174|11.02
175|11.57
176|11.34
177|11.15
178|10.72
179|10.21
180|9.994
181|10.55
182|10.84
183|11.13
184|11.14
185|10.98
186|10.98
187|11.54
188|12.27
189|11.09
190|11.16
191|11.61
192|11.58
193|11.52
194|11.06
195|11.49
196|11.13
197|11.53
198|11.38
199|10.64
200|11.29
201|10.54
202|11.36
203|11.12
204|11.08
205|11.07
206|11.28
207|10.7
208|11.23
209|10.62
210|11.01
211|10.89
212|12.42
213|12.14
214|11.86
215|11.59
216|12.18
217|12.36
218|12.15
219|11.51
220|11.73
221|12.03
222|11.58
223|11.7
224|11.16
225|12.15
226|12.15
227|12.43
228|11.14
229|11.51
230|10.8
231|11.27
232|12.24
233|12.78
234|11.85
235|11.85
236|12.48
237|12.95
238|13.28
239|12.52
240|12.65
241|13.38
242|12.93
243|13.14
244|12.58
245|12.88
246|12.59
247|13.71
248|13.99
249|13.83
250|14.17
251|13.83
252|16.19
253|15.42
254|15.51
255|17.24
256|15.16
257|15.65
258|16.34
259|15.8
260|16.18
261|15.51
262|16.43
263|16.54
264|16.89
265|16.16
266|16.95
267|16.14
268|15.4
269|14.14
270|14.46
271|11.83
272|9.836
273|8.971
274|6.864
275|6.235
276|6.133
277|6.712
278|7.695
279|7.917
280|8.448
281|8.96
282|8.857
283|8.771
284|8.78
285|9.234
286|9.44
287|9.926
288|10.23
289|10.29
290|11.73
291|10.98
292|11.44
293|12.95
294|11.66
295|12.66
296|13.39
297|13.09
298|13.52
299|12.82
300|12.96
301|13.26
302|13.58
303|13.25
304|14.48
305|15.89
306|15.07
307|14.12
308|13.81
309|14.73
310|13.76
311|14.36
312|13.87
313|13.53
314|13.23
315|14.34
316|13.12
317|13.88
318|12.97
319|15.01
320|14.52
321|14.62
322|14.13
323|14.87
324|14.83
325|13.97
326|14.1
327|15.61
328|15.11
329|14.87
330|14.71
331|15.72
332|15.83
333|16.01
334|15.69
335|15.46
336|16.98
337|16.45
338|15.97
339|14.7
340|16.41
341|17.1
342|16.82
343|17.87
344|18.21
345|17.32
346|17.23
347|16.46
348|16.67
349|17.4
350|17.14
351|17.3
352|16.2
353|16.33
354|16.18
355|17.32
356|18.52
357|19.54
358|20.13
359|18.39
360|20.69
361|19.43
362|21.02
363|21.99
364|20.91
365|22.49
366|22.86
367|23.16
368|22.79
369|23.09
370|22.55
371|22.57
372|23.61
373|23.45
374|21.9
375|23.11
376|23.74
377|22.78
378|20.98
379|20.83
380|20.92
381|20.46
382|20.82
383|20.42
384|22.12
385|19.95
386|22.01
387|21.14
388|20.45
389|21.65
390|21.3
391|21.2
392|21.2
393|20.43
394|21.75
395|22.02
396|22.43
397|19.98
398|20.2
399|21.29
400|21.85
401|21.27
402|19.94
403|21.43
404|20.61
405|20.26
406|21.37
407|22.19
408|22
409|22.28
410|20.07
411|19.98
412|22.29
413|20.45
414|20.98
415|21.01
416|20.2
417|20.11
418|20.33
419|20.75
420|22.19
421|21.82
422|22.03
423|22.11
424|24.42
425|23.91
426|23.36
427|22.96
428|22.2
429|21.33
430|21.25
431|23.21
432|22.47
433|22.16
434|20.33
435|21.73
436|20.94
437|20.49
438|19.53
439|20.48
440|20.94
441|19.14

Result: 11.6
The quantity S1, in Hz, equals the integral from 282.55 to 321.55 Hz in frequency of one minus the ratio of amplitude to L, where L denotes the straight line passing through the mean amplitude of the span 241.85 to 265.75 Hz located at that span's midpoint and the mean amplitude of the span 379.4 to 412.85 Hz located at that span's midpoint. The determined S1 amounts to 9.8 Hz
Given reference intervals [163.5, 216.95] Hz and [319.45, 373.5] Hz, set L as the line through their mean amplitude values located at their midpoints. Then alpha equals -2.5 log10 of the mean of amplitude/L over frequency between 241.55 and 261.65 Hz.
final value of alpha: -0.06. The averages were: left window 11.3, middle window 14.7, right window 17.8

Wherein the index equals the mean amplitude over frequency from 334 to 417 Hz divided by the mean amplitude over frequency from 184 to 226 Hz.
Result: 1.76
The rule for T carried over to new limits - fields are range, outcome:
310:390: 18.1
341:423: 20.6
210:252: 12.4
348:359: 17.6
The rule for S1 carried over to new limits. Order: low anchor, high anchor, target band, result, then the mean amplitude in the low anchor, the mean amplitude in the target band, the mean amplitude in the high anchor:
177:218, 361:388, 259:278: 3.2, 11.2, 12.8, 21.9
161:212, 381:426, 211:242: 2.4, 11.2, 12.1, 21.3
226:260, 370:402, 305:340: 6.3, 13.5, 14.7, 21.5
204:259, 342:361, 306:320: 1.9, 12.7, 14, 17.7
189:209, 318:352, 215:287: 2.6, 11.2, 12.4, 15.9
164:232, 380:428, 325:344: 2.2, 11.4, 15.9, 21.3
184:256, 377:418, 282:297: 4.6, 12.2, 10.8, 21.1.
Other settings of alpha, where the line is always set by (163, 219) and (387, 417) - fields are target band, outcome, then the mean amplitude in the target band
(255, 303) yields 0.25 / 12.1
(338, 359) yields 0.08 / 17.2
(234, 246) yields 0.07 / 12.7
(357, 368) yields -0.10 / 21.1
